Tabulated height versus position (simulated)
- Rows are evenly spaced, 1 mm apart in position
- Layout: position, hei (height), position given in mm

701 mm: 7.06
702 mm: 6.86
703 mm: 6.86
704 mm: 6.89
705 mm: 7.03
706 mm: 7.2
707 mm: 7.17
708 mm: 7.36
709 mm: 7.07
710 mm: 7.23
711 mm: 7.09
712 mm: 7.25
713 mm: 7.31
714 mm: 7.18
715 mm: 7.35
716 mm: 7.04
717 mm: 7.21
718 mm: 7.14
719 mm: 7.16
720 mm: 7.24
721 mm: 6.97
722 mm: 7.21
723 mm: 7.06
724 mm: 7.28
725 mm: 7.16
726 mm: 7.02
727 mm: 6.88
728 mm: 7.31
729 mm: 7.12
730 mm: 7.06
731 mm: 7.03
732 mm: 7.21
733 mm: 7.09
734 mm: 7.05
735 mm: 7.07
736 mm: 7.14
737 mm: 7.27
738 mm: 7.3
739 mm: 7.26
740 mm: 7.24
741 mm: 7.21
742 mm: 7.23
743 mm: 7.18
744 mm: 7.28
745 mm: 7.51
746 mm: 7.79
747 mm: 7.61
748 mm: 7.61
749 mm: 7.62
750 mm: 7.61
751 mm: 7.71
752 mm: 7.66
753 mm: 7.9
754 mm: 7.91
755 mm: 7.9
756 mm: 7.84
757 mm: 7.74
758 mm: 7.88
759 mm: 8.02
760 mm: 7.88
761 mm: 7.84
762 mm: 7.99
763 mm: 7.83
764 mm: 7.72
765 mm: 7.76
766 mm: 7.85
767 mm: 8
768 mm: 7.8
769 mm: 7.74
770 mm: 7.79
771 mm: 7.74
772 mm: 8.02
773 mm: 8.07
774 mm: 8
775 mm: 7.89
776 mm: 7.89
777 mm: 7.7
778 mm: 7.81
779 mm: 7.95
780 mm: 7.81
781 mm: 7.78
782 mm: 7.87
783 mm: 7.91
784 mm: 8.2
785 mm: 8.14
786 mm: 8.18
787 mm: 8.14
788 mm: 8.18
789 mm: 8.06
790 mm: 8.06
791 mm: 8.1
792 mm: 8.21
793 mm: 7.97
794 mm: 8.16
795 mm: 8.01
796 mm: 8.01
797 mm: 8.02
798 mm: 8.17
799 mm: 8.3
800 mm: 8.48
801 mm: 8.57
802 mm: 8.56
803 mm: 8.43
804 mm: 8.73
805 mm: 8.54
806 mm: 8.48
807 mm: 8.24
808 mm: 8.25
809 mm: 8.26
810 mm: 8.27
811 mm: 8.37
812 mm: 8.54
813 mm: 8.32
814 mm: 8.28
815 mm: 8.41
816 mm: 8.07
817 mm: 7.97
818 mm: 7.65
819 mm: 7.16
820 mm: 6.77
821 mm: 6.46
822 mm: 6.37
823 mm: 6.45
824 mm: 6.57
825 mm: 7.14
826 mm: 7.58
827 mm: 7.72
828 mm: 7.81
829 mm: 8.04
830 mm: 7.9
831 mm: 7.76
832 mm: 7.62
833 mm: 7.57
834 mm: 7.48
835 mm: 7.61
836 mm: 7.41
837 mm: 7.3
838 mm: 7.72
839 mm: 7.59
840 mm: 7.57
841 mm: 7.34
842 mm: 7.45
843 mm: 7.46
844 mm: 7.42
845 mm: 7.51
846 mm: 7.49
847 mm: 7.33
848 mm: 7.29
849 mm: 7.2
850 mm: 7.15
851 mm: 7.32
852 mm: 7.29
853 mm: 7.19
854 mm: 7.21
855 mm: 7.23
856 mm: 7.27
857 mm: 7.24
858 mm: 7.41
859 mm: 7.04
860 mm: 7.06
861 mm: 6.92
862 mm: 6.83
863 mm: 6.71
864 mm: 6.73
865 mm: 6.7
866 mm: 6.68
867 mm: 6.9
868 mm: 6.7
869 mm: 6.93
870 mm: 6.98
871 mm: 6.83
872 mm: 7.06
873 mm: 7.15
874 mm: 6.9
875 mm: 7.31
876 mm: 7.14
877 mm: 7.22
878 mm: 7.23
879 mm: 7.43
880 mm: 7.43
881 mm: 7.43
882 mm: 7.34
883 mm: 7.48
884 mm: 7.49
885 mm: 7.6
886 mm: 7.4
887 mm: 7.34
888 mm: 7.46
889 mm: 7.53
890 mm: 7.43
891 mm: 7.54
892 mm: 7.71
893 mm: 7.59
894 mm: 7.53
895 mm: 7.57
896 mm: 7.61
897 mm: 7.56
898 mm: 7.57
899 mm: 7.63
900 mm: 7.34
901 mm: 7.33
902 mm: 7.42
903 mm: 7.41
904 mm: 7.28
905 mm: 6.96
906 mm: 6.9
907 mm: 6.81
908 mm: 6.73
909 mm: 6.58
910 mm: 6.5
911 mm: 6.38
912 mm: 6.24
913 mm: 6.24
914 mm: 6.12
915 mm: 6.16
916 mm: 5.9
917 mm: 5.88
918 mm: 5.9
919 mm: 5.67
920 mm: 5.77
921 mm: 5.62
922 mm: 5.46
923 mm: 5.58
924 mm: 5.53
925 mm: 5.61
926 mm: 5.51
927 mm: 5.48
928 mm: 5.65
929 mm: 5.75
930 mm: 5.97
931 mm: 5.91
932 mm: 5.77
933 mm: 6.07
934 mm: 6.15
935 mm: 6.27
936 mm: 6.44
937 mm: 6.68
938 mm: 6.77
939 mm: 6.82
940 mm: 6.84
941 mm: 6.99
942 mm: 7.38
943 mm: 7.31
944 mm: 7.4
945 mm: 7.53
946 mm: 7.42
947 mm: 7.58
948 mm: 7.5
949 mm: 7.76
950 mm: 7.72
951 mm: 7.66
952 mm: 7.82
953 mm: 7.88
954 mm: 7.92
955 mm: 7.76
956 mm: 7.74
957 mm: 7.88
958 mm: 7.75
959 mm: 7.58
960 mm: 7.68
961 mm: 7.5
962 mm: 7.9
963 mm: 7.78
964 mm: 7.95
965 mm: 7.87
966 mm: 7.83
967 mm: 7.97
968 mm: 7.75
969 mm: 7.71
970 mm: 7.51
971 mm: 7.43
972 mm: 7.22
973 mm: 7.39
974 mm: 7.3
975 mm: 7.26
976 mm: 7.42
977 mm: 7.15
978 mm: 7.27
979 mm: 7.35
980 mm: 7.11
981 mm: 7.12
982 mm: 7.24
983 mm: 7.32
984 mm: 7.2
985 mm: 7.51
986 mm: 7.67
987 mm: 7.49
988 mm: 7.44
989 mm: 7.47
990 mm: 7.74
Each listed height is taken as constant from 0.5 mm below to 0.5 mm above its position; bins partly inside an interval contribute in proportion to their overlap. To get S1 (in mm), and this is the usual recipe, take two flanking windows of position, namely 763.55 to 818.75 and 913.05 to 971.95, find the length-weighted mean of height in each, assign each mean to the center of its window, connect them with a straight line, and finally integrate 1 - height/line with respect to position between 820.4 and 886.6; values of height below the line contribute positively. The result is 3.0 mm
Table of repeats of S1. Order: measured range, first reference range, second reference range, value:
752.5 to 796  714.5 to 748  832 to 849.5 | -3.7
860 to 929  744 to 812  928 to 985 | 6.4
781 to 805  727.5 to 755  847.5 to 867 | -3.1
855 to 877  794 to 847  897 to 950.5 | 0.8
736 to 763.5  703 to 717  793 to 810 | 0.2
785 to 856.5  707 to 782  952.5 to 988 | -2.3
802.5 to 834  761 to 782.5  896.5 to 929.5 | -1.8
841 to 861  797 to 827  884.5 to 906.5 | 1.1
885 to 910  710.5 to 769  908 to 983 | -1.1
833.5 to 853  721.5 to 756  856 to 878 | -1.0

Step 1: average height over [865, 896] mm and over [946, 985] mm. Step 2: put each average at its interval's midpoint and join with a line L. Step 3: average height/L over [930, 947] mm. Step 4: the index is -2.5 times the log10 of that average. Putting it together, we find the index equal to 0.11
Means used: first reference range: 7.27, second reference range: 7.57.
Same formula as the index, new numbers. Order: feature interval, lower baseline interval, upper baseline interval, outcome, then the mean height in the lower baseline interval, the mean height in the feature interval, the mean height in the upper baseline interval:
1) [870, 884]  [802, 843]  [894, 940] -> -0.038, 7.74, 7.23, 6.43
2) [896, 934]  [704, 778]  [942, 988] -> 0.186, 7.46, 6.34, 7.55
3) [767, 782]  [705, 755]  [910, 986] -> -0.094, 7.28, 7.86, 6.93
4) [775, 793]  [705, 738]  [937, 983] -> -0.107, 7.15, 8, 7.49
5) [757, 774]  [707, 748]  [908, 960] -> -0.111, 7.21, 7.87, 6.63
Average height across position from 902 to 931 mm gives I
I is 6.15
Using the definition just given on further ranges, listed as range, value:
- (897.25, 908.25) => 7.24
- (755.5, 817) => 8.08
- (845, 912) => 7.19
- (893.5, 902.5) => 7.51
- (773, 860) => 7.76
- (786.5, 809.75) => 8.26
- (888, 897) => 7.56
